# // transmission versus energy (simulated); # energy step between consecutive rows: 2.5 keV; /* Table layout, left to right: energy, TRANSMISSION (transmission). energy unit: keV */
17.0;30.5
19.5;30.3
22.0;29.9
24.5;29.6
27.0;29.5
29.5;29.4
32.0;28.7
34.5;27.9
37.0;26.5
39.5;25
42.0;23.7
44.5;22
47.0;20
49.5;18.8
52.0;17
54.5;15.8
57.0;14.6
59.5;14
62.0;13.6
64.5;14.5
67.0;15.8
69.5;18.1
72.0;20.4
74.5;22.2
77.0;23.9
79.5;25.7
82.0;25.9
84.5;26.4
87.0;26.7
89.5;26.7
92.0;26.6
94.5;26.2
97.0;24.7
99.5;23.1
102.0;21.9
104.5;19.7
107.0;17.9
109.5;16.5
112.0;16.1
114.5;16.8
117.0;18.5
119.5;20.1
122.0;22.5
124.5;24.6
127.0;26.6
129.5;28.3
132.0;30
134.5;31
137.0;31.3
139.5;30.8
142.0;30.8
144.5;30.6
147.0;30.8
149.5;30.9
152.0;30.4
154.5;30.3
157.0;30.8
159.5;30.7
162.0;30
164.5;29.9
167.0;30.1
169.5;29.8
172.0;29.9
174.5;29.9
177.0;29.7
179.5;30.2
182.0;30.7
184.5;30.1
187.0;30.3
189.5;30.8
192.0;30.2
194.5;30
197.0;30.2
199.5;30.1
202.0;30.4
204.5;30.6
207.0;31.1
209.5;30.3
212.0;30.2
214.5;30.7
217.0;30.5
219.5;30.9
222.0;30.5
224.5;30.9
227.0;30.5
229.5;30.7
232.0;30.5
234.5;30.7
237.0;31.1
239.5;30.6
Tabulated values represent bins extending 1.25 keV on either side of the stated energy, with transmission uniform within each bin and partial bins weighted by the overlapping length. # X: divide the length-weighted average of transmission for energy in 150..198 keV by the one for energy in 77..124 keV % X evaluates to 1.3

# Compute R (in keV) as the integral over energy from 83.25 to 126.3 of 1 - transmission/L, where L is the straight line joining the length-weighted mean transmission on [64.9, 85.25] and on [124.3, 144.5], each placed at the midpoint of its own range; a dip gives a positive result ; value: 5.60 keV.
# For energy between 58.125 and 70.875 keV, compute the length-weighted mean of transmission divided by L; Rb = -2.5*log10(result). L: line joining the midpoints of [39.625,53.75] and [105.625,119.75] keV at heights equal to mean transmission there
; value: 0.28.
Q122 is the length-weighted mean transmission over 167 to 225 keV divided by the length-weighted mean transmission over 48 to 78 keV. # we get 1.75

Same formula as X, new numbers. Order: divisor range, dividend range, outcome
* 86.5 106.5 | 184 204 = 1.26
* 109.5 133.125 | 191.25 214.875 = 1.37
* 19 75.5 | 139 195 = 1.38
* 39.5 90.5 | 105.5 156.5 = 1.27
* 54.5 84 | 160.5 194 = 1.58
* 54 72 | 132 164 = 1.97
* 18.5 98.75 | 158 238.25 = 1.31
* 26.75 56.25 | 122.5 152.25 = 1.26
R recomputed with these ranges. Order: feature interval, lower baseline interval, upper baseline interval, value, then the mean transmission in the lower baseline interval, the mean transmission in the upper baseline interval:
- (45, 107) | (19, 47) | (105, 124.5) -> 4.1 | 27.1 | 18.8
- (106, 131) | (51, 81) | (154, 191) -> 3.4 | 18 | 30.2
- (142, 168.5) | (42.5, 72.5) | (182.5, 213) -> -4.2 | 17.1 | 30.4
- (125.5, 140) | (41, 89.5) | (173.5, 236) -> -2.5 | 20.1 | 30.4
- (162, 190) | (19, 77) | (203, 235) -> -1.6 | 22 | 30.6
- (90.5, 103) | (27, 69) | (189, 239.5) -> -0.6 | 20.7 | 30.5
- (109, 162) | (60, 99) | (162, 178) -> 0.7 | 22.3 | 29.9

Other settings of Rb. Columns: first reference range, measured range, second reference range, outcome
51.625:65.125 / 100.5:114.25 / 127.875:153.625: 0.289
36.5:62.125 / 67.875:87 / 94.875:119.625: -0.195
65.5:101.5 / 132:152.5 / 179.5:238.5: -0.149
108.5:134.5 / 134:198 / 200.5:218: -0.151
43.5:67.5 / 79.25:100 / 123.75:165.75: -0.195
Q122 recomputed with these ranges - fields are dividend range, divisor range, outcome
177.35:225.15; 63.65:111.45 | 1.37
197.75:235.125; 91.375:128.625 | 1.43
